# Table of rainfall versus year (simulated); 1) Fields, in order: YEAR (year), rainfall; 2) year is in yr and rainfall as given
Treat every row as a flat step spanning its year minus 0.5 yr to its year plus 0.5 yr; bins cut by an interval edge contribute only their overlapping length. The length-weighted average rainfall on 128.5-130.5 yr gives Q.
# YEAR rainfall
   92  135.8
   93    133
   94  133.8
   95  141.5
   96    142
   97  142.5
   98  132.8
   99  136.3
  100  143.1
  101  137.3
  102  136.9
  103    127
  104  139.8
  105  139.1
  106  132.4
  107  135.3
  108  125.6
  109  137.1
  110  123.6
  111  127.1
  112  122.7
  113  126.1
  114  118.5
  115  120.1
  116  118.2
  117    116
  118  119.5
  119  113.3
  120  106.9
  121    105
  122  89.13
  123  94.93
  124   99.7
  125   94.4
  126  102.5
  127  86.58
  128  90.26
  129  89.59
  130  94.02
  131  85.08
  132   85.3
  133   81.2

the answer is 91.8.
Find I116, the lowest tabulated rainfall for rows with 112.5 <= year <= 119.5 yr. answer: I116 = 113.3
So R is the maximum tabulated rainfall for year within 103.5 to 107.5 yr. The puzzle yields 139.8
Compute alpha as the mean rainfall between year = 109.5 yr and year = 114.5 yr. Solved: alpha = 124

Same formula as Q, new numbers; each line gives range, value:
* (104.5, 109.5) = 134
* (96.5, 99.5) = 137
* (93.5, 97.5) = 140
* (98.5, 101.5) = 139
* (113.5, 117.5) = 118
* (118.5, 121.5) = 108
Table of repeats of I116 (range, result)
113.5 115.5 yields 118.5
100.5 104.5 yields 127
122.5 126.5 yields 94.4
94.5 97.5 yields 141.5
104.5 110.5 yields 123.6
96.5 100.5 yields 132.8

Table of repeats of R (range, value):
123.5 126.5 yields 102.5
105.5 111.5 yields 137.1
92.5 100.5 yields 143.1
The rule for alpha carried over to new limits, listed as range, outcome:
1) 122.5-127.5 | 95.6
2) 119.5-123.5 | 99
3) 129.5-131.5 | 89.5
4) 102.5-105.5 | 135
